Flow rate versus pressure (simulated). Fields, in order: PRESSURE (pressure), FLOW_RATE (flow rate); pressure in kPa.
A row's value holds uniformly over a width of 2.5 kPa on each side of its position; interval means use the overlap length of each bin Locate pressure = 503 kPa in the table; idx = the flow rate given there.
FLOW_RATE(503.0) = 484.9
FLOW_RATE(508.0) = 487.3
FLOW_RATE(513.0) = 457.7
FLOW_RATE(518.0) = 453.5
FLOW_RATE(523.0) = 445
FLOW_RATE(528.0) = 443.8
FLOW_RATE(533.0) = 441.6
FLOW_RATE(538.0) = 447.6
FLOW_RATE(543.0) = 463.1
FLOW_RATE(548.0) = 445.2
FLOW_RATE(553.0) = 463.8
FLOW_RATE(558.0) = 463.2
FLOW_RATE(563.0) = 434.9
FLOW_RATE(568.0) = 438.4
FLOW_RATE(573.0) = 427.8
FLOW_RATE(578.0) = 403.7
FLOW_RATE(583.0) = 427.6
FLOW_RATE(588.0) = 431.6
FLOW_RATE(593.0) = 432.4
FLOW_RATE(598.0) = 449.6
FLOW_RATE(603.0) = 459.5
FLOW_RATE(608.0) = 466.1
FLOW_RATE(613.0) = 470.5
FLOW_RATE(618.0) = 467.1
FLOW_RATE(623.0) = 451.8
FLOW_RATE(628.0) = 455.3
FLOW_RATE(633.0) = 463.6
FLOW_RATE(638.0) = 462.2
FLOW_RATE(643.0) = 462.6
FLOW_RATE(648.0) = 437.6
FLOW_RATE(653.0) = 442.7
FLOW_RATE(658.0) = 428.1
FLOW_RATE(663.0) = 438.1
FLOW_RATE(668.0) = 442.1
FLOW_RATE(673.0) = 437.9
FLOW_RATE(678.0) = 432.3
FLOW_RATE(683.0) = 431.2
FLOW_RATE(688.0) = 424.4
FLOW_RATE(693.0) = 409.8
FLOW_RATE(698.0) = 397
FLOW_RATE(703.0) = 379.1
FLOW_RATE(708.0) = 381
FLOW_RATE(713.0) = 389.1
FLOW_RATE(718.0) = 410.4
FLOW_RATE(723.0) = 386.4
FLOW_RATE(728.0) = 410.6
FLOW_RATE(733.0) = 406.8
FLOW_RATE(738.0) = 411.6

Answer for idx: 484.9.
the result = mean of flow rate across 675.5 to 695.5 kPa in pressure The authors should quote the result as 424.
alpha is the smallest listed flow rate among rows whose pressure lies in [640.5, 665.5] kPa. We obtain 428.1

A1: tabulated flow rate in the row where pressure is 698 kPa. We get 397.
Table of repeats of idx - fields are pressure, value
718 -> 410.4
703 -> 379.1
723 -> 386.4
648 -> 437.6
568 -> 438.4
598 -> 449.6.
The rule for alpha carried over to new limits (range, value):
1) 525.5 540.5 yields 441.6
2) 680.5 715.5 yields 379.1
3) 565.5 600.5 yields 403.7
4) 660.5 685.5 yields 431.2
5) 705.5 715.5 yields 381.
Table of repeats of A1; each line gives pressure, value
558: 463.2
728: 410.6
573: 427.8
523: 445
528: 443.8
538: 447.6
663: 438.1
